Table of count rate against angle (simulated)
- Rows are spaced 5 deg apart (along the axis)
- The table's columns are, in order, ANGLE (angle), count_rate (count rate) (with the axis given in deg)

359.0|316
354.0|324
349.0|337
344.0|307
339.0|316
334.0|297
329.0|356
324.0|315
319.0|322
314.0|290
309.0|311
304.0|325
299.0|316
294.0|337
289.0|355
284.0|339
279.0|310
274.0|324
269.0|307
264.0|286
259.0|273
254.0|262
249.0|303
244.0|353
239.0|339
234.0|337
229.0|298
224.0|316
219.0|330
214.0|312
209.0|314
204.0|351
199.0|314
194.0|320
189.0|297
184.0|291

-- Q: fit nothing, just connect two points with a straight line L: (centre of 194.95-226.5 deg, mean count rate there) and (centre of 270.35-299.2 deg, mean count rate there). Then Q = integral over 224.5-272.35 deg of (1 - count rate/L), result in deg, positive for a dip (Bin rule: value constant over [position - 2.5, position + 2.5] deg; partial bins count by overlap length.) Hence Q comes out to 2.8 deg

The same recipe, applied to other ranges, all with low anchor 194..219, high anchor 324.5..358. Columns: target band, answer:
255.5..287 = 1.6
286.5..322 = 0.0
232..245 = -0.8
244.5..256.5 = 1.1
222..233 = 0.4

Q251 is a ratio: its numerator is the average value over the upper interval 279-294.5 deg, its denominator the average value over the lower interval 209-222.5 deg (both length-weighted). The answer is 1.06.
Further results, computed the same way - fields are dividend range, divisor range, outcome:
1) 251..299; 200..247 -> 0.95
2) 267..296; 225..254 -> 1.03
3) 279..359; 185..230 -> 1.02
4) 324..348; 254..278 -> 1.09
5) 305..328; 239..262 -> 1.04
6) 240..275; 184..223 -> 0.95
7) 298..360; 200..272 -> 1.02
